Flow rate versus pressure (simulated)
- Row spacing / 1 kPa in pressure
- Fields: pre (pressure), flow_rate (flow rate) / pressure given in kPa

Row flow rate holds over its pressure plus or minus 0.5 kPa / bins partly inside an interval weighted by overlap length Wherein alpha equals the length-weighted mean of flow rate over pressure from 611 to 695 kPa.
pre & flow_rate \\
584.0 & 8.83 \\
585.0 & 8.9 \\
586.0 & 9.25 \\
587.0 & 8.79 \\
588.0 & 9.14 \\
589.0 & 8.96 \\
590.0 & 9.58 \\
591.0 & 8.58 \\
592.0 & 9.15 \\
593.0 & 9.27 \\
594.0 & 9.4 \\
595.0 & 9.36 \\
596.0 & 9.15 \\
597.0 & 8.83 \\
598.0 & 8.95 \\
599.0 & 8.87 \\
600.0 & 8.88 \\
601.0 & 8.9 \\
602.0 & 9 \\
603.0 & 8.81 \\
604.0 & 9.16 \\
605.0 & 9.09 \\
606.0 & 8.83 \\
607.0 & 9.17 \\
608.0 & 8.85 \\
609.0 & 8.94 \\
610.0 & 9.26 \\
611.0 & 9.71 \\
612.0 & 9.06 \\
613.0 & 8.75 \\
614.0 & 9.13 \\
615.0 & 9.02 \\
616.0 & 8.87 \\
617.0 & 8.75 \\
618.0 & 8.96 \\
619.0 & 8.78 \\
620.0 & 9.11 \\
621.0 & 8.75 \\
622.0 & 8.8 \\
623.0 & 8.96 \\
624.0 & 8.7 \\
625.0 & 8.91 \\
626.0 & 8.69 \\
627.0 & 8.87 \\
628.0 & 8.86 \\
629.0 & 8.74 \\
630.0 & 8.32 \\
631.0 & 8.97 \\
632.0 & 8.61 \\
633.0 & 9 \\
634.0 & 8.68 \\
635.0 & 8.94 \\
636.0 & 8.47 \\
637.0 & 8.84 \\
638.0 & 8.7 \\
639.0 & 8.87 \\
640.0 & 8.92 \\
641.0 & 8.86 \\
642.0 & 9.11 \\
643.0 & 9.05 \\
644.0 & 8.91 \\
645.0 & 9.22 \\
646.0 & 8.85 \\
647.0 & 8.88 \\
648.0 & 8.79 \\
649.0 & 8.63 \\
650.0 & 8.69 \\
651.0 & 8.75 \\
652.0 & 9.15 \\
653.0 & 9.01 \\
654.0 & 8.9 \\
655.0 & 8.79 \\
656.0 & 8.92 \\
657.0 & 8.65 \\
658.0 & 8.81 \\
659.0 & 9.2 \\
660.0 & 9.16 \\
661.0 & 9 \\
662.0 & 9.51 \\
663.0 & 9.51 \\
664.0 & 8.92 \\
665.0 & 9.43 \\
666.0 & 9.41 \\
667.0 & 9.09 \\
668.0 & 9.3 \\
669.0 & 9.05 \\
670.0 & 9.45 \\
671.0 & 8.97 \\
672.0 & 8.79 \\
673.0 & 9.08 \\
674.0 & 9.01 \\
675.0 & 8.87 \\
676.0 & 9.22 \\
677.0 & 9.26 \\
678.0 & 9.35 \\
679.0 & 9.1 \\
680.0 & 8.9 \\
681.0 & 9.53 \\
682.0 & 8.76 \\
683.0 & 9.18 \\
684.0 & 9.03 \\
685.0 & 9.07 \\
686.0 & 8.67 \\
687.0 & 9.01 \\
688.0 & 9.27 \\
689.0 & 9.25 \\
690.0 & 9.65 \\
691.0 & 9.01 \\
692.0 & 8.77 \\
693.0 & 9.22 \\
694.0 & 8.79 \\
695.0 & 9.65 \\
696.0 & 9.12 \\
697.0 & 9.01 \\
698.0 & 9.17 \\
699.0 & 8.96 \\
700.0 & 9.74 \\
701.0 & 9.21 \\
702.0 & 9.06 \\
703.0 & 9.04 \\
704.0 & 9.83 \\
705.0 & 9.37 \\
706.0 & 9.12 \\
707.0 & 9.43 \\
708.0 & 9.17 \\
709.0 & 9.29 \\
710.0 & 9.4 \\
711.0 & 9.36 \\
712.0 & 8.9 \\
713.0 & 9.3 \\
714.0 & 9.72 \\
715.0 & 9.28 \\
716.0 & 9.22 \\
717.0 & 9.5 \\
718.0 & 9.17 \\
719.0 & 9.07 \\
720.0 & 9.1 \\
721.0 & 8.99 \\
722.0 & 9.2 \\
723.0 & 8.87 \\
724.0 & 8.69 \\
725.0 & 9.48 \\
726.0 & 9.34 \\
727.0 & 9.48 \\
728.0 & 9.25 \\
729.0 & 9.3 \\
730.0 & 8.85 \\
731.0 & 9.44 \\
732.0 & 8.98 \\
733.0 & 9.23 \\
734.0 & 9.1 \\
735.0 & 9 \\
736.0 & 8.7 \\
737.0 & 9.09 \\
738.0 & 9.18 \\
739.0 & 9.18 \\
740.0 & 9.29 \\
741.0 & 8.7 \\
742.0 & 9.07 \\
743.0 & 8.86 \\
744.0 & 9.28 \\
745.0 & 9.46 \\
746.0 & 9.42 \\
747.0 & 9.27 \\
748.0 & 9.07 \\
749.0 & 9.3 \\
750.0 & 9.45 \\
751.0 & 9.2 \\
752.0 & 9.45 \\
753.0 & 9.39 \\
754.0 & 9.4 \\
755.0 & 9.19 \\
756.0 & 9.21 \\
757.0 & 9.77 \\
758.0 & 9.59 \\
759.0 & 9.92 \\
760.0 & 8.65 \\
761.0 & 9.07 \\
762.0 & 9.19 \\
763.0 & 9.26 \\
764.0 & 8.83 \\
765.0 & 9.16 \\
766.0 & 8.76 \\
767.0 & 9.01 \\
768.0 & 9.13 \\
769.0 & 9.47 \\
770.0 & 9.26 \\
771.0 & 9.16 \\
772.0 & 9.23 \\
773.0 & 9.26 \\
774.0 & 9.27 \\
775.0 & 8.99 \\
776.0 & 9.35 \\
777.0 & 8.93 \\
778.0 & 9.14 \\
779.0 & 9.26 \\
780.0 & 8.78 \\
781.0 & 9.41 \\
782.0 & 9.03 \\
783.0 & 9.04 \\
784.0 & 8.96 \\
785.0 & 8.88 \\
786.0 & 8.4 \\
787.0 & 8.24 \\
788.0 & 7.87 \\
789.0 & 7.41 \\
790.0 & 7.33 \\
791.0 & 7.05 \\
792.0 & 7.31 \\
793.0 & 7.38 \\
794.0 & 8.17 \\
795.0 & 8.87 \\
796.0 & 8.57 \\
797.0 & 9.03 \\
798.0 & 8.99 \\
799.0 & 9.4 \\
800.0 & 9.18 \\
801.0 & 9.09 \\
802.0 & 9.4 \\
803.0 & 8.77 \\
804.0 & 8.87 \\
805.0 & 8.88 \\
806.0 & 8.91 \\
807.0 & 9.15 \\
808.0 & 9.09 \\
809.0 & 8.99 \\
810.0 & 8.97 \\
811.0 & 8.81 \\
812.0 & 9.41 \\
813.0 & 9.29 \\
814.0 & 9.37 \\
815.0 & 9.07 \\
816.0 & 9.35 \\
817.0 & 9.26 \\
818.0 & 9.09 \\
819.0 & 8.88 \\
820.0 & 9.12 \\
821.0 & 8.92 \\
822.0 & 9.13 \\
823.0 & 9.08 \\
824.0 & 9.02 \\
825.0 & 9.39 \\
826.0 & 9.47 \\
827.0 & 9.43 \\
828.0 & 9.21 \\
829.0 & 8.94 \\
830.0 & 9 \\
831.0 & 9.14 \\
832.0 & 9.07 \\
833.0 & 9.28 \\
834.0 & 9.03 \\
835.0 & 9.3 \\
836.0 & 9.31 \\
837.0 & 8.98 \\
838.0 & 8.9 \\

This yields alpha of 8.98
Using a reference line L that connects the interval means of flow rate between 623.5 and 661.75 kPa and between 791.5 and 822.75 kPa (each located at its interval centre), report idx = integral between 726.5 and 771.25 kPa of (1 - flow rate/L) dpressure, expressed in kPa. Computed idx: -1.5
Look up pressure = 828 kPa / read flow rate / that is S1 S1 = 9.21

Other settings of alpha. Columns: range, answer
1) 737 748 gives 9.16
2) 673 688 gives 9.08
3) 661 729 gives 9.19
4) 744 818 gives 8.98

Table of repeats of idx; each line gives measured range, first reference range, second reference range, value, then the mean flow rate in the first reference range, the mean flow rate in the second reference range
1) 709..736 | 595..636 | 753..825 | -0.78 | 8.92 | 8.95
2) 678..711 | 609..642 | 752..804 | -1.12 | 8.88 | 8.9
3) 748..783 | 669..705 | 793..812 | -0.86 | 9.14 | 8.92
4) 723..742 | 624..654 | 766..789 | -0.42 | 8.84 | 8.96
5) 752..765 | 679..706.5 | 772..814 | -0.56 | 9.16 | 8.77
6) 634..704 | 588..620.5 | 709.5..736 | 0.53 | 9.04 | 9.19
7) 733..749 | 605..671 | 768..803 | -0.57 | 8.95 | 8.74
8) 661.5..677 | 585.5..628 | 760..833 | -0.35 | 9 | 8.93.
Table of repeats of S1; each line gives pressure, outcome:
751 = 9.2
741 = 8.7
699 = 8.96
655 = 8.79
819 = 8.88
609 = 8.94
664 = 8.92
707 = 9.43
